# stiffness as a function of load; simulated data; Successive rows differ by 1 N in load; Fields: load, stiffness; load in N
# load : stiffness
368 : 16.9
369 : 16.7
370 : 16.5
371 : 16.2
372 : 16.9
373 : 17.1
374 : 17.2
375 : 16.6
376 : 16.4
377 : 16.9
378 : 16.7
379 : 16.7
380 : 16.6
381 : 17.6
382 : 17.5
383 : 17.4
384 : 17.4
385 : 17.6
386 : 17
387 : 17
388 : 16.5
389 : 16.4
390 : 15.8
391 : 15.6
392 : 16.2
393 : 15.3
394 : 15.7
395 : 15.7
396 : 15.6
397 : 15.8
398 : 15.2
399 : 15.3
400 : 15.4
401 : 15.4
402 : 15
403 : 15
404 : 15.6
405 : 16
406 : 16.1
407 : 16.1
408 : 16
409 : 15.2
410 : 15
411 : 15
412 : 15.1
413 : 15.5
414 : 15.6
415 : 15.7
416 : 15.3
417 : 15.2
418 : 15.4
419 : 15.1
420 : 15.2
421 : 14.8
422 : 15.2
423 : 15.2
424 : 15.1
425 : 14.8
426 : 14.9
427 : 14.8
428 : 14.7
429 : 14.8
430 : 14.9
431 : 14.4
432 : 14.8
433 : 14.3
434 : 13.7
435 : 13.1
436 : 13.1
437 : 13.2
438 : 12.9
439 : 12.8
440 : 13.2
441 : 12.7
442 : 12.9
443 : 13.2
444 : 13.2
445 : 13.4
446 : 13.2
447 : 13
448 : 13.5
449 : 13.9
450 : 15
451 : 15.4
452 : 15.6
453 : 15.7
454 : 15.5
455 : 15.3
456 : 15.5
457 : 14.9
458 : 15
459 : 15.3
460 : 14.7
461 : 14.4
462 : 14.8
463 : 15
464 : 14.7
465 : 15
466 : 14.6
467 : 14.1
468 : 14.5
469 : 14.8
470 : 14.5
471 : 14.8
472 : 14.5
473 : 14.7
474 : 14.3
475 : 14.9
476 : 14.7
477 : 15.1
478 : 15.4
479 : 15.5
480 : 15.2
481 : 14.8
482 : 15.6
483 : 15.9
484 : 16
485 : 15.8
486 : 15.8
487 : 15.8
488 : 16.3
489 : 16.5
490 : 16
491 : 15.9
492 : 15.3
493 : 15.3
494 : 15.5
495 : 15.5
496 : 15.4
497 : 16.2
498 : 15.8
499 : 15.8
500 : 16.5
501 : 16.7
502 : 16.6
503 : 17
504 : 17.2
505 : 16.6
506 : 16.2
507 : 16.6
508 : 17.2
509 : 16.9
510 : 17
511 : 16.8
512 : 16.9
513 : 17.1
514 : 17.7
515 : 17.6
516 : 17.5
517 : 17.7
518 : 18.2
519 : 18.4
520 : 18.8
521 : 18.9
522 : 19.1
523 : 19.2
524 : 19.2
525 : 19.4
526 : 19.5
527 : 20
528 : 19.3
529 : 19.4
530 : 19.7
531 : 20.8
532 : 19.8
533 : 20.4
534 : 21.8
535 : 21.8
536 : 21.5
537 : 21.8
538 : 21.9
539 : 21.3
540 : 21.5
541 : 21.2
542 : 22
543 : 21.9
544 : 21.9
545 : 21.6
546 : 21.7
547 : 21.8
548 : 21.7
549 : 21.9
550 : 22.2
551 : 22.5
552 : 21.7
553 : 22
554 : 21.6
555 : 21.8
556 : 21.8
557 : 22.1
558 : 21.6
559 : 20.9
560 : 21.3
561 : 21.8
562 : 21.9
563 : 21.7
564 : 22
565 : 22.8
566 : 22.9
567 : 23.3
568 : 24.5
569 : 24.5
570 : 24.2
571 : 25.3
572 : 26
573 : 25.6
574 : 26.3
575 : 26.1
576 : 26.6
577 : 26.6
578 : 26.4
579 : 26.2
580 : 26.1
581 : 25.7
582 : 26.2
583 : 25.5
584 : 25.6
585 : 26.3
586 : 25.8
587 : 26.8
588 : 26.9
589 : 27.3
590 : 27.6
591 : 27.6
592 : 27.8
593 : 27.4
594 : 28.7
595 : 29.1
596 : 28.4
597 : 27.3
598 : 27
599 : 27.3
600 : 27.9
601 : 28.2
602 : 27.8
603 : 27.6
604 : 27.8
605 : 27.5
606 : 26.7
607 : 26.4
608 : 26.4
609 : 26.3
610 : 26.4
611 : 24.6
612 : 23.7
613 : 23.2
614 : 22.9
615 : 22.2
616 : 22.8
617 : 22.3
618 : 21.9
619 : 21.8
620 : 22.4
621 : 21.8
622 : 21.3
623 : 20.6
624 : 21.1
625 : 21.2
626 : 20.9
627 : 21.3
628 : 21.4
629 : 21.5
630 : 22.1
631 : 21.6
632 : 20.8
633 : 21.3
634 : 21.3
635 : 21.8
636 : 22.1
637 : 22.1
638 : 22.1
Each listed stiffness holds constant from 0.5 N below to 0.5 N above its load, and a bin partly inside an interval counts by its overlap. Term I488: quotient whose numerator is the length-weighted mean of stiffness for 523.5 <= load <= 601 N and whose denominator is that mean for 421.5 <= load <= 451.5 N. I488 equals 1.69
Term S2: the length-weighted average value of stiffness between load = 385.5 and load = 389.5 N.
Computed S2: 16.7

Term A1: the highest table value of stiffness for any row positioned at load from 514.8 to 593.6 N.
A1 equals 27.8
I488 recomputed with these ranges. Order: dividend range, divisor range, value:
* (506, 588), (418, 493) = 1.48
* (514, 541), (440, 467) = 1.37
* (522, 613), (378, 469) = 1.59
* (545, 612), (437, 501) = 1.68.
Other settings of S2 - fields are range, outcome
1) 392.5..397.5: 15.6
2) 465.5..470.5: 14.5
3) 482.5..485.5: 15.9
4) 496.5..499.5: 15.9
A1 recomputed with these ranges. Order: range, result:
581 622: 29.1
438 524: 19.2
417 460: 15.7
